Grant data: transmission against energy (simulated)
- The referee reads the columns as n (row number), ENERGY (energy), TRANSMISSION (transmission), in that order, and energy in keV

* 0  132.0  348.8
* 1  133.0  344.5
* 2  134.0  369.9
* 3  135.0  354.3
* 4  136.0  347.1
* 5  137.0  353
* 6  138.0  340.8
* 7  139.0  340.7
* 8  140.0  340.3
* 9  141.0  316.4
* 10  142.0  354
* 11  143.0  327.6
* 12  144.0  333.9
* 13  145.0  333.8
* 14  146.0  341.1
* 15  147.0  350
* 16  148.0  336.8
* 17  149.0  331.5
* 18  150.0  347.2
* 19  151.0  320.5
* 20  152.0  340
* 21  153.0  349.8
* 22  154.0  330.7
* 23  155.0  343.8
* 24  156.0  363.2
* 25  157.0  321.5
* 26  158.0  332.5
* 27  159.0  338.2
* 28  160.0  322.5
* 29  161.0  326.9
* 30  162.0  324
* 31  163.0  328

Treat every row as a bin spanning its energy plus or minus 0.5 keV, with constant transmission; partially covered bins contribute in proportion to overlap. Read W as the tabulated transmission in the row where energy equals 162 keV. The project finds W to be 324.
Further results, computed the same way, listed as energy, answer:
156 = 363.2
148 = 336.8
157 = 321.5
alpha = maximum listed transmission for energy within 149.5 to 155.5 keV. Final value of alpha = 349.8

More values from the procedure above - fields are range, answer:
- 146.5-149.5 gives 350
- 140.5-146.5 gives 354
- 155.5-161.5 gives 363.2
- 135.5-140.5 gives 353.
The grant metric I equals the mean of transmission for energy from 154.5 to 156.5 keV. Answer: 354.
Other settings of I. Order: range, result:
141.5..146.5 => 338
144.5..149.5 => 339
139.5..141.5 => 328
